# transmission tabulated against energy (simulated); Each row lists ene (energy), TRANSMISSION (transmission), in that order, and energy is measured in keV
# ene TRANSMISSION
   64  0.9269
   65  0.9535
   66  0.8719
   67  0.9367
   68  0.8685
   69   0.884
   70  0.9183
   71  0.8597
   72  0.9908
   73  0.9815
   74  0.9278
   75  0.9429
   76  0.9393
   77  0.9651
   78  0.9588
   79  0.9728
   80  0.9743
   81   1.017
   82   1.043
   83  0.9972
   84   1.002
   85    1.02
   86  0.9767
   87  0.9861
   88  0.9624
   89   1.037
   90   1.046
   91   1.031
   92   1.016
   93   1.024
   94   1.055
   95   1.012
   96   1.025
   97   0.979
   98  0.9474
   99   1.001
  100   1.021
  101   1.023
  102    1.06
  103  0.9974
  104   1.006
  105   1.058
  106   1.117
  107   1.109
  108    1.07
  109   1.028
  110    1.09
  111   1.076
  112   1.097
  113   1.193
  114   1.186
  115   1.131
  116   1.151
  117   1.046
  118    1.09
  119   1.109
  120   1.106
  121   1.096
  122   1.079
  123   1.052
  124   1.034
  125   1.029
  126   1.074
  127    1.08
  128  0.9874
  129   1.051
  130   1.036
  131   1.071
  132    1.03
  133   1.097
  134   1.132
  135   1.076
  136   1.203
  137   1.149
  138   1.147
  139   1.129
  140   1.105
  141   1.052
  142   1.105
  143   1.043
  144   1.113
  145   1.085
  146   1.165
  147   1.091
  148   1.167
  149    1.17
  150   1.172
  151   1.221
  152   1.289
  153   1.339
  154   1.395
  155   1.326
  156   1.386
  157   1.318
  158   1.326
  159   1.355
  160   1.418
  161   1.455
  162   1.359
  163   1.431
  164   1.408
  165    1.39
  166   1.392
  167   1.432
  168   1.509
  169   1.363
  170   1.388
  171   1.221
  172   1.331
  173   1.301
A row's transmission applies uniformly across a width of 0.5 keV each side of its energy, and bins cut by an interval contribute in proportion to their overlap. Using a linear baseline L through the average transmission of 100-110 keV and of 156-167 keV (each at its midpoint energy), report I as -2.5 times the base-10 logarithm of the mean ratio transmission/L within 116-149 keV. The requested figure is 0.12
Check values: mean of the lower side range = 1.05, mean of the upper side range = 1.39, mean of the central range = 1.09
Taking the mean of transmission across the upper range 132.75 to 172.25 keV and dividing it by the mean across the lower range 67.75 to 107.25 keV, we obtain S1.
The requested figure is 1.26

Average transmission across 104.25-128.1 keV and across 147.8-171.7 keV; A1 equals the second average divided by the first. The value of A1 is 1.24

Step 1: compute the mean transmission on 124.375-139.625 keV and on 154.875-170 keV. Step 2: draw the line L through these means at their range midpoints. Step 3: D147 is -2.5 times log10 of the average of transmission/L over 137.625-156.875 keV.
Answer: 0.05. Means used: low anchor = 1.09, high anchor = 1.39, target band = 1.19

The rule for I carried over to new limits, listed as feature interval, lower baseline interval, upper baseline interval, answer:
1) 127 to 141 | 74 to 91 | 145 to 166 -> 0.11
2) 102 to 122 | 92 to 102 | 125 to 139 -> -0.05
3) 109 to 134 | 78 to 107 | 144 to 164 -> 0.06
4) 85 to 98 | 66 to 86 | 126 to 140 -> -0.02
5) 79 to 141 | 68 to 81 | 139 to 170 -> 0.03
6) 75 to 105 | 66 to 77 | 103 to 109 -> -0.01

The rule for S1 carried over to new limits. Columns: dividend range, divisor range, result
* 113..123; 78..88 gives 1.12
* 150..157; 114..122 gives 1.19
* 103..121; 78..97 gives 1.09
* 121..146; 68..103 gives 1.10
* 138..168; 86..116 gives 1.21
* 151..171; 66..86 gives 1.44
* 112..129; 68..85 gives 1.13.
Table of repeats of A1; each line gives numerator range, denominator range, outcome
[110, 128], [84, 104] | 1.08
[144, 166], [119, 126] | 1.21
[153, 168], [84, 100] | 1.38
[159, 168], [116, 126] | 1.31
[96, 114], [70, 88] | 1.08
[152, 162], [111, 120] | 1.22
